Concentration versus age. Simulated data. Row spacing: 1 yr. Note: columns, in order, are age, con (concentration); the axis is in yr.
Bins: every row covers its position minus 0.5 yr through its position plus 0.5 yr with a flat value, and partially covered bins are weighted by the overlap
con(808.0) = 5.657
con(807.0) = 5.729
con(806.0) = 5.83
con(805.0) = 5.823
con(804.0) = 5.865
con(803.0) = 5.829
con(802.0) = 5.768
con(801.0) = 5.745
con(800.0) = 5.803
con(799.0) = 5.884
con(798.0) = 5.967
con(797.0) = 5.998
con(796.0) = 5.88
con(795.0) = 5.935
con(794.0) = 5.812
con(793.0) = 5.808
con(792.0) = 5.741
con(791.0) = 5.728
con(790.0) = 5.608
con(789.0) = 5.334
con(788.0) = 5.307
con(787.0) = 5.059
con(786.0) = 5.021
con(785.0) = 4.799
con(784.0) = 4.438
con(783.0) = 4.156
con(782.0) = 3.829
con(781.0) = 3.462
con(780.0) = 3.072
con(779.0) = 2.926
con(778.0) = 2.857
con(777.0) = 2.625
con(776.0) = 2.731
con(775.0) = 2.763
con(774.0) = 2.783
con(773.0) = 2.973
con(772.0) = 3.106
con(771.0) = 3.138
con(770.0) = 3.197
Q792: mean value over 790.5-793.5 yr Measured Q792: 5.76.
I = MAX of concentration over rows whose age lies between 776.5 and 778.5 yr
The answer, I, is 2.857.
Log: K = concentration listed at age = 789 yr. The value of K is 5.334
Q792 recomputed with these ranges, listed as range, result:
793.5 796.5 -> 5.88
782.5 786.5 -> 4.6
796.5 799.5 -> 5.95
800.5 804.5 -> 5.8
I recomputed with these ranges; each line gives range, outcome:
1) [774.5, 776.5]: 2.763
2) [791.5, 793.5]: 5.808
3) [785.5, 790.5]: 5.608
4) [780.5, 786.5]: 5.021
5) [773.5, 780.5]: 3.072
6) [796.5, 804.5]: 5.998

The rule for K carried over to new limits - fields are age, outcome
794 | 5.812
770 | 3.197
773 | 2.973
